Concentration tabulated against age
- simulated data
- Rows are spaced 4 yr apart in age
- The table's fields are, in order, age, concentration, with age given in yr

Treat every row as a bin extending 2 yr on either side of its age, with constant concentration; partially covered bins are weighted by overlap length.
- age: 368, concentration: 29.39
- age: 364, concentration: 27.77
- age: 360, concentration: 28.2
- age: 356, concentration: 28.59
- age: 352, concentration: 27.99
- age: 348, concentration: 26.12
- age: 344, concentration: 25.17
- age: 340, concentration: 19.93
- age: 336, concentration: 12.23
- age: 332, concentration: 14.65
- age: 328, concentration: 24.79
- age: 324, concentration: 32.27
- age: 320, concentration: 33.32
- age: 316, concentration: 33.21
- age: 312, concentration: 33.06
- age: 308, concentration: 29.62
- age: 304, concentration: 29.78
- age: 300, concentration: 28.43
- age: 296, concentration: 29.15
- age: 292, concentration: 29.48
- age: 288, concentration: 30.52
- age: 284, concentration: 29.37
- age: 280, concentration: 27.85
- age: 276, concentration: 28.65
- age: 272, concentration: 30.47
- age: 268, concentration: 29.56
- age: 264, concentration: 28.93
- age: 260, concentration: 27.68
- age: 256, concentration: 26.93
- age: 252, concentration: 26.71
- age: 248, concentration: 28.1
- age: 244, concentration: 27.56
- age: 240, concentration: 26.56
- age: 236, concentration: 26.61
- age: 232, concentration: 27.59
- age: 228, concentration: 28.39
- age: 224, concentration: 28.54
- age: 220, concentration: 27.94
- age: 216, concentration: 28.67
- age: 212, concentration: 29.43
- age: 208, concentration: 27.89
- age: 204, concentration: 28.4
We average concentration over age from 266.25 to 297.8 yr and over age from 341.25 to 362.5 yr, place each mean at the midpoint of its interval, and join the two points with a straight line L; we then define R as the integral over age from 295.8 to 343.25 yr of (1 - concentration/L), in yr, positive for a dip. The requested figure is 2.7 yr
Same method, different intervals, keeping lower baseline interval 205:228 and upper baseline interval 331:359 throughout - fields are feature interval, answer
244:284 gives -3.1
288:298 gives -1.8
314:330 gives -4.9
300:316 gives -4.3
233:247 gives 0.2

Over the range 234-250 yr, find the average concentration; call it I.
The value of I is 27.2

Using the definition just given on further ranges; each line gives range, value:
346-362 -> 27.7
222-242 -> 27.5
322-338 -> 21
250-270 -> 28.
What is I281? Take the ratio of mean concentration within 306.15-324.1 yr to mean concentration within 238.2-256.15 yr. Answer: 1.2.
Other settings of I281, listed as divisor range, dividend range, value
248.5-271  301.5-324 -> 1.13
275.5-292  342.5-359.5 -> 0.93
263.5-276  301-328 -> 1.06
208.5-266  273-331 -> 1.07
